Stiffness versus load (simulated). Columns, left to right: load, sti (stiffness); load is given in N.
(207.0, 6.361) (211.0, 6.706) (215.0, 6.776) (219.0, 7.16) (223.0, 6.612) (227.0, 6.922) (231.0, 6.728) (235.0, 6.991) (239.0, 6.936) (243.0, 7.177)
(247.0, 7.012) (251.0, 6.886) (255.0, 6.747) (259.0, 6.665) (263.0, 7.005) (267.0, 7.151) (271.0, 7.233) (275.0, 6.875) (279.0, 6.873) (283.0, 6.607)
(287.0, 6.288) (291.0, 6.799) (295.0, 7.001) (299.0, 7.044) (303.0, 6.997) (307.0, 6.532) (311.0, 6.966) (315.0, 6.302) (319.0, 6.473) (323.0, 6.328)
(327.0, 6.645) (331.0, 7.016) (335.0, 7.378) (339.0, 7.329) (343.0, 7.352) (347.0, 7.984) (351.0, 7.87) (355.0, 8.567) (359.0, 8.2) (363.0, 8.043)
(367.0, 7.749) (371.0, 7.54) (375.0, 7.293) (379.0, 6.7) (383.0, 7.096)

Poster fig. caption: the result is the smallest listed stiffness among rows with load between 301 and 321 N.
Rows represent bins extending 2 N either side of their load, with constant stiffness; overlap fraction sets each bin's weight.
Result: 6.302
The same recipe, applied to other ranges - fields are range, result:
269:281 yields 6.873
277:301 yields 6.288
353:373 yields 7.54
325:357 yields 6.645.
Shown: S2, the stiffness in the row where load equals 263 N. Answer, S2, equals 7.005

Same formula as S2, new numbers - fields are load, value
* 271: 7.233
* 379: 6.7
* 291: 6.799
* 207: 6.361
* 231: 6.728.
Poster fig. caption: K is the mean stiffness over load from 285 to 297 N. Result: 6.7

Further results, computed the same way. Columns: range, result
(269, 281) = 6.99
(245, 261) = 6.83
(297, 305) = 7.02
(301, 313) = 6.83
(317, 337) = 6.77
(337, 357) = 7.82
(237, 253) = 7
